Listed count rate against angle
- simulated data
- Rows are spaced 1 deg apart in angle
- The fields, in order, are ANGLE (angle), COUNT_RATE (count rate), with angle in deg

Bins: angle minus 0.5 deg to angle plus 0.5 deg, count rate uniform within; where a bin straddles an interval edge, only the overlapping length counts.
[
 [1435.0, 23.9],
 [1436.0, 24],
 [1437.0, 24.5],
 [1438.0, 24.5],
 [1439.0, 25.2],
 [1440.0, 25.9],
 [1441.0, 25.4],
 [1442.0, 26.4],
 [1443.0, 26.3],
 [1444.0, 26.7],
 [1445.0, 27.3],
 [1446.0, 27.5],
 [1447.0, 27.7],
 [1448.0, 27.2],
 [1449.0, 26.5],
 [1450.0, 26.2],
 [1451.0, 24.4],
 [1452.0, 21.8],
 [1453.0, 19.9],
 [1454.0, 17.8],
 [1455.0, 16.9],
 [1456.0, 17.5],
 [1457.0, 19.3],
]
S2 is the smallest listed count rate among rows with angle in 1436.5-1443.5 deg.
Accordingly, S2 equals 24.5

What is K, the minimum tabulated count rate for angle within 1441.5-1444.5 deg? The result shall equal 26.3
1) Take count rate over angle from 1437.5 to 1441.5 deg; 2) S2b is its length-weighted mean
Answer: 25.2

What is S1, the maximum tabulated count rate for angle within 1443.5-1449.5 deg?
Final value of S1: 27.7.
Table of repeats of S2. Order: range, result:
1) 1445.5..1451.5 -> 24.4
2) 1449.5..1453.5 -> 19.9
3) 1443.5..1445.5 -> 26.7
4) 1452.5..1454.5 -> 17.8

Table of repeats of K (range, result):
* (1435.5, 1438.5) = 24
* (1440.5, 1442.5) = 25.4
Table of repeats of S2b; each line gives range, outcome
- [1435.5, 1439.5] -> 24.6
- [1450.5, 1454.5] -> 21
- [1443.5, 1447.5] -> 27.3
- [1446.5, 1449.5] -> 27.1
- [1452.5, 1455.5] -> 18.2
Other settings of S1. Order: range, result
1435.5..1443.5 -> 26.4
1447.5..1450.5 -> 27.2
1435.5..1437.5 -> 24.5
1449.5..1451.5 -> 26.2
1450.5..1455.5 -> 24.4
